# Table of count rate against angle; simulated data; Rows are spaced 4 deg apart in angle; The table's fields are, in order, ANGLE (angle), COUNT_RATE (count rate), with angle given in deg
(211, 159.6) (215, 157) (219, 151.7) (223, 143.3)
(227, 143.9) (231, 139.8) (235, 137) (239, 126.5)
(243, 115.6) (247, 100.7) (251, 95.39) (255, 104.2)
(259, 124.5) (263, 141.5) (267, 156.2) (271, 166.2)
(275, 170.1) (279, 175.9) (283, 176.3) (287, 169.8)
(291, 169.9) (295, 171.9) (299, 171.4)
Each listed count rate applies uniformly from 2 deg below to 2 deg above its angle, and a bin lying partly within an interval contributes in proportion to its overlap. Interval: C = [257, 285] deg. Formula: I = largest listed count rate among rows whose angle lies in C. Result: 176.3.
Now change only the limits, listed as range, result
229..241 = 139.8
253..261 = 124.5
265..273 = 166.2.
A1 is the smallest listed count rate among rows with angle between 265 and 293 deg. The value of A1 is 156.2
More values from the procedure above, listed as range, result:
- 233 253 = 95.39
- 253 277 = 104.2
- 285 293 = 169.8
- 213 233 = 139.8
